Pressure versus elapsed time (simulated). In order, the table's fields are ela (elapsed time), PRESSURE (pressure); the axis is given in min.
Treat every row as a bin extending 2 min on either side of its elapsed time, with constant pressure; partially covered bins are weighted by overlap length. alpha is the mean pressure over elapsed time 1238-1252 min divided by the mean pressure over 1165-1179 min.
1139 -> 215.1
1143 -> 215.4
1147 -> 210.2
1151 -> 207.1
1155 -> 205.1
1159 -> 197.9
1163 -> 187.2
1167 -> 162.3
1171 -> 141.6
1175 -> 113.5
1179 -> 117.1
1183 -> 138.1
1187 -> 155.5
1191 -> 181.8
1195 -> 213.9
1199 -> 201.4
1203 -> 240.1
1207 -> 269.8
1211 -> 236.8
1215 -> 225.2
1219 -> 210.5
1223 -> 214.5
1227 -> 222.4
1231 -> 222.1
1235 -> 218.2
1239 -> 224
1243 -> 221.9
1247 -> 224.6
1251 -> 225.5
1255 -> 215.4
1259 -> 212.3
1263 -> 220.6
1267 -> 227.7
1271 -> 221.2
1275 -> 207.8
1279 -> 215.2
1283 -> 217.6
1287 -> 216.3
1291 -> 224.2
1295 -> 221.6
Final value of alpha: 1.65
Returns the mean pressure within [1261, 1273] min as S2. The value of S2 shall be 223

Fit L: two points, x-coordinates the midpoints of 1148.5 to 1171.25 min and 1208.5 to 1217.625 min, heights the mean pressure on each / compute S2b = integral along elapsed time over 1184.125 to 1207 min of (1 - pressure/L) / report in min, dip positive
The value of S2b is 1.6 min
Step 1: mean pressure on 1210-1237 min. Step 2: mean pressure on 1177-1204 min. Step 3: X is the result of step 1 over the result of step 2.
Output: 1.25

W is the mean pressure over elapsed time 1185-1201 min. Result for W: 188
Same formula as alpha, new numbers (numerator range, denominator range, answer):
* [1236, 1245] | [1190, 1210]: 0.99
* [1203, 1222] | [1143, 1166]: 1.17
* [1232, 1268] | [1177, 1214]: 1.13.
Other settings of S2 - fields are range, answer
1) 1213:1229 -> 218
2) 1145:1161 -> 205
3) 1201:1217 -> 243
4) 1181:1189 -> 147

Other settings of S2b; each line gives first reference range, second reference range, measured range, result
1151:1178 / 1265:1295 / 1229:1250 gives -2.19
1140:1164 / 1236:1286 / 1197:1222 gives -2.05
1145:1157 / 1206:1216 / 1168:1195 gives 9.40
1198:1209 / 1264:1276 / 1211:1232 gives 1.28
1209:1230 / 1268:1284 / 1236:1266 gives -0.29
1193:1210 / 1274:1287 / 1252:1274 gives -0.10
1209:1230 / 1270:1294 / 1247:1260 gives 0.00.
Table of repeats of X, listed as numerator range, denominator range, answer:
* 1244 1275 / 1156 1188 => 1.44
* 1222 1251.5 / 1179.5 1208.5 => 1.14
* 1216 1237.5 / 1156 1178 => 1.36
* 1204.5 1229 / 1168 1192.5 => 1.63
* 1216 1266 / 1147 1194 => 1.31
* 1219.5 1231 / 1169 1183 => 1.73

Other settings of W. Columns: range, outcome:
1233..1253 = 223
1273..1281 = 212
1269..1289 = 216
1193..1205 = 218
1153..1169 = 188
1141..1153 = 211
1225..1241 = 222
